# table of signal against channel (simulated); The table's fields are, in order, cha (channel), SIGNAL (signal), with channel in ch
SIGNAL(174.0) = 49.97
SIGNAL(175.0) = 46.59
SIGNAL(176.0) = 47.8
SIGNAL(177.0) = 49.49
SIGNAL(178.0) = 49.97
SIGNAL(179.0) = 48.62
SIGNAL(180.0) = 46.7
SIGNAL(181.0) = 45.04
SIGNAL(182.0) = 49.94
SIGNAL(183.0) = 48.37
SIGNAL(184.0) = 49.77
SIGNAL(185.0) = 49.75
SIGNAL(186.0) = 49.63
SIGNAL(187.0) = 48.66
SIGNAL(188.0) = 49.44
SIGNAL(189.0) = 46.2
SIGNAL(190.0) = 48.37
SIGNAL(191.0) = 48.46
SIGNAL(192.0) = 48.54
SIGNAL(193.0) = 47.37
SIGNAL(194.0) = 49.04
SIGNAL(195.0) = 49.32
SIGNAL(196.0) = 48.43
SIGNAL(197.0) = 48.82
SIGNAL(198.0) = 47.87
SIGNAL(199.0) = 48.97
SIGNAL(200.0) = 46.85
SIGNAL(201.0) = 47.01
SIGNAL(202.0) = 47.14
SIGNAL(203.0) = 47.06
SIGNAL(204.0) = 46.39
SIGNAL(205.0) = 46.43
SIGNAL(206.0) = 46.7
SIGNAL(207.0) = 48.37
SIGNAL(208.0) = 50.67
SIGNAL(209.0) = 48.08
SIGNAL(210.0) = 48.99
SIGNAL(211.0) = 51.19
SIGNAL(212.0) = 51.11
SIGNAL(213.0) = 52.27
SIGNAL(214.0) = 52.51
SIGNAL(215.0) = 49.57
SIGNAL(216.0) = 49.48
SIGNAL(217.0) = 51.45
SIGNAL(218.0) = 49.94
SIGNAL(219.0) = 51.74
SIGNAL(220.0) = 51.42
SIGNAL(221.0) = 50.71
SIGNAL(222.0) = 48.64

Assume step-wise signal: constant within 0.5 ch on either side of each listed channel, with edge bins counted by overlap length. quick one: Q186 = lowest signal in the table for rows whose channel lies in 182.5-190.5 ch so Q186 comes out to 46.2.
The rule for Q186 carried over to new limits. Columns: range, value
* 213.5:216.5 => 49.48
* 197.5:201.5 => 46.85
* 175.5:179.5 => 47.8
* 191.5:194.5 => 47.37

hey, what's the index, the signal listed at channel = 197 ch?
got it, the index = 48.82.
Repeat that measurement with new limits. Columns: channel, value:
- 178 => 49.97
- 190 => 48.37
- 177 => 49.49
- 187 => 48.66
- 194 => 49.04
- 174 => 49.97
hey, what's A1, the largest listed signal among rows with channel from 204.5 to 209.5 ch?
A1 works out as 50.67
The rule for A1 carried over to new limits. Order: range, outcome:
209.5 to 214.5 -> 52.51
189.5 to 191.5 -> 48.46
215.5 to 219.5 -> 51.74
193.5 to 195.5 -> 49.32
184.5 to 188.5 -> 49.75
